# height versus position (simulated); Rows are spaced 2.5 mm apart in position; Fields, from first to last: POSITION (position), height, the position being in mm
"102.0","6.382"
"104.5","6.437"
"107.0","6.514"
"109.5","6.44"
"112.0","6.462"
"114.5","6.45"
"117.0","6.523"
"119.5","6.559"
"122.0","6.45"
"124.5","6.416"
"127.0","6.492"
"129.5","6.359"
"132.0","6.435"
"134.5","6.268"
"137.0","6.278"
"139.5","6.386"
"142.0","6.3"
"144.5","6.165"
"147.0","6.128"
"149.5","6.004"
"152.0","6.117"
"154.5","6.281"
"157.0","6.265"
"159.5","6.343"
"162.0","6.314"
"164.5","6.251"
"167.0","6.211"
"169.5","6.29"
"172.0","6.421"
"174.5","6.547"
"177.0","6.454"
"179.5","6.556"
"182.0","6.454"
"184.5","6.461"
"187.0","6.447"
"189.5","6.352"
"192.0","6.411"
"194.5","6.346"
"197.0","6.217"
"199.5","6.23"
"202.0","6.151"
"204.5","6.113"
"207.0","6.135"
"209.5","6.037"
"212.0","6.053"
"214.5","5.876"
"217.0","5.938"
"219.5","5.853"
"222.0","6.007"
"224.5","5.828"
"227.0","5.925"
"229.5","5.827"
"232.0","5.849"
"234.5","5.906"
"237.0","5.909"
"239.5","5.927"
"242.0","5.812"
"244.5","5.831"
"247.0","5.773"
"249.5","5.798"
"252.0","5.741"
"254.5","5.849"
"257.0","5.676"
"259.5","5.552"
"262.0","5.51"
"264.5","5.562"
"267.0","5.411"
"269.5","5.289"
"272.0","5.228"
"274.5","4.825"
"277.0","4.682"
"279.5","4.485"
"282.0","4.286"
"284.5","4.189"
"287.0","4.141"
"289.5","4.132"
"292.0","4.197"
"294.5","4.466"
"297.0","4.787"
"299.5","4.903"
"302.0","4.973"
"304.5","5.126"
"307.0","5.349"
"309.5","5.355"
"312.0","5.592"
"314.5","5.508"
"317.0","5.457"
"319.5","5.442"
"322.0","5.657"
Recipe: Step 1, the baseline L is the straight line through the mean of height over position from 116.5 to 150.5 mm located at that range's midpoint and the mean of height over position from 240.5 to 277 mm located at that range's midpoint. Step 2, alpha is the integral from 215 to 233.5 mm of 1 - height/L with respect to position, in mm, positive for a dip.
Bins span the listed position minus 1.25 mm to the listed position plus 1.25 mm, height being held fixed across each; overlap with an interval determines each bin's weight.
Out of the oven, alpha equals -0.4 mm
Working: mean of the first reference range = 6.34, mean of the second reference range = 5.53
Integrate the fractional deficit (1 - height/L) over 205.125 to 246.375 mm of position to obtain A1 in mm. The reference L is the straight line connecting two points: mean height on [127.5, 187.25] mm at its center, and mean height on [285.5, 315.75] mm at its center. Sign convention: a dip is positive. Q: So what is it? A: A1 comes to -2.1 mm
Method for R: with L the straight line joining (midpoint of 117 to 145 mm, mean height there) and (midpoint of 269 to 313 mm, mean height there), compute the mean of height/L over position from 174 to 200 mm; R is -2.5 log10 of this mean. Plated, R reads -0.10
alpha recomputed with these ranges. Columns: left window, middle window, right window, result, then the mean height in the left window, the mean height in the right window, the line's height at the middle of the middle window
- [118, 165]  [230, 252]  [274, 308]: -2.9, 6.31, 4.6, 5.17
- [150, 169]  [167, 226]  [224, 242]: -1.6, 6.25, 5.88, 6.06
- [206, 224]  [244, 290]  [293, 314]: 2.5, 5.98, 5.07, 5.45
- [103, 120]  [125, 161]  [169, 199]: 1.0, 6.48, 6.41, 6.45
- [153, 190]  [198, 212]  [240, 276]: -0.2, 6.38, 5.56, 6.06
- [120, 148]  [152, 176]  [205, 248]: -0.4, 6.34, 5.92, 6.2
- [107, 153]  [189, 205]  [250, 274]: -0.9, 6.35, 5.52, 5.93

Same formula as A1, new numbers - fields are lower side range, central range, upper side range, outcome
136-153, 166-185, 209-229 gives -1.1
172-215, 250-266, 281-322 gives -0.6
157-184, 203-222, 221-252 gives 0.1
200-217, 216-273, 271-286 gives -4.8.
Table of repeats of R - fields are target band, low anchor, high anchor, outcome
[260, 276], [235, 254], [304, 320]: 0.075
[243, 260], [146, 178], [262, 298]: -0.132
